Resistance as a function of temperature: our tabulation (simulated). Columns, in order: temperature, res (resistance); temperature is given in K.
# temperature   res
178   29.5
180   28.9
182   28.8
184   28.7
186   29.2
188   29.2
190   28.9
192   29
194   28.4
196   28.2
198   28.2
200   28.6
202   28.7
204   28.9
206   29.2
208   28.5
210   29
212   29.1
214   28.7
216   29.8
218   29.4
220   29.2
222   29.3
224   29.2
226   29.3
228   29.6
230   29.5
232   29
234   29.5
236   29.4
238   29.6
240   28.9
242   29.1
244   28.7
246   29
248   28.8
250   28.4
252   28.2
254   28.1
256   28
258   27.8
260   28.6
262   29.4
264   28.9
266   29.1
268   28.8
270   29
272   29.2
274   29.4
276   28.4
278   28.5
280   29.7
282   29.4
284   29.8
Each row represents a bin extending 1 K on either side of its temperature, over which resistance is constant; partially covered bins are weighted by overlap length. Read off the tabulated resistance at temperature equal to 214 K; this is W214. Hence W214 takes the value 28.7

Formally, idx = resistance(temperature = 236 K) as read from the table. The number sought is 29.4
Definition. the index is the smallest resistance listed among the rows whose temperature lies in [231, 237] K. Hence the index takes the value 29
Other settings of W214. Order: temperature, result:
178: 29.5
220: 29.2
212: 29.1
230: 29.5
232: 29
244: 28.7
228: 29.6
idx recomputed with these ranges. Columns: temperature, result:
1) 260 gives 28.6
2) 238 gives 29.6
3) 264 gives 28.9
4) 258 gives 27.8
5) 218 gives 29.4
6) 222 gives 29.3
